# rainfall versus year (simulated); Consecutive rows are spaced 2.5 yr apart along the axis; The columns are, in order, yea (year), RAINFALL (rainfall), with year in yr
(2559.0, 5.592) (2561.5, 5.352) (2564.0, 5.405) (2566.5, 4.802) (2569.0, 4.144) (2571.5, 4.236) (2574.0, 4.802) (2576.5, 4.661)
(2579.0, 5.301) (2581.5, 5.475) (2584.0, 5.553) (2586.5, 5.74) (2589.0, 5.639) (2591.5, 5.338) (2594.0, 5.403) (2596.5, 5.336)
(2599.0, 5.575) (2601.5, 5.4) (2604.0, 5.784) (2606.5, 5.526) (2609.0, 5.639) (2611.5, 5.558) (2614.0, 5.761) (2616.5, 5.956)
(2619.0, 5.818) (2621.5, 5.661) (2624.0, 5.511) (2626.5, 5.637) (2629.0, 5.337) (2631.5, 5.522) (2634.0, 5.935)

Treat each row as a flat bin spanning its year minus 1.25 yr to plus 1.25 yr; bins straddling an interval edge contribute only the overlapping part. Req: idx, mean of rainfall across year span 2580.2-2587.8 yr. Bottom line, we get 5.59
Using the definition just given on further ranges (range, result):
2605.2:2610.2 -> 5.58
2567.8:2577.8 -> 4.47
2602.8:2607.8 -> 5.65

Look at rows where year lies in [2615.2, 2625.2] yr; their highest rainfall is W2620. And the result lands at 5.956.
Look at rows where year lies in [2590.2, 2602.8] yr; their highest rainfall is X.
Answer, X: 5.575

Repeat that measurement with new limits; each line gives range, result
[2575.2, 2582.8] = 5.475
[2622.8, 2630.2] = 5.637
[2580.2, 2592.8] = 5.74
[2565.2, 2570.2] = 4.802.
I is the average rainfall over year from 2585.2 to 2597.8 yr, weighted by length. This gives 5.49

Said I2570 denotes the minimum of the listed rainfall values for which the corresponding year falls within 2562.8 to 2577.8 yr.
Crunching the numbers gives 4.144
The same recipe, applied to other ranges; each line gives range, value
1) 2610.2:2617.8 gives 5.558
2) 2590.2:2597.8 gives 5.336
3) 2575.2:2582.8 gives 4.661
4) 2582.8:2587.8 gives 5.553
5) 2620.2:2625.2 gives 5.511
